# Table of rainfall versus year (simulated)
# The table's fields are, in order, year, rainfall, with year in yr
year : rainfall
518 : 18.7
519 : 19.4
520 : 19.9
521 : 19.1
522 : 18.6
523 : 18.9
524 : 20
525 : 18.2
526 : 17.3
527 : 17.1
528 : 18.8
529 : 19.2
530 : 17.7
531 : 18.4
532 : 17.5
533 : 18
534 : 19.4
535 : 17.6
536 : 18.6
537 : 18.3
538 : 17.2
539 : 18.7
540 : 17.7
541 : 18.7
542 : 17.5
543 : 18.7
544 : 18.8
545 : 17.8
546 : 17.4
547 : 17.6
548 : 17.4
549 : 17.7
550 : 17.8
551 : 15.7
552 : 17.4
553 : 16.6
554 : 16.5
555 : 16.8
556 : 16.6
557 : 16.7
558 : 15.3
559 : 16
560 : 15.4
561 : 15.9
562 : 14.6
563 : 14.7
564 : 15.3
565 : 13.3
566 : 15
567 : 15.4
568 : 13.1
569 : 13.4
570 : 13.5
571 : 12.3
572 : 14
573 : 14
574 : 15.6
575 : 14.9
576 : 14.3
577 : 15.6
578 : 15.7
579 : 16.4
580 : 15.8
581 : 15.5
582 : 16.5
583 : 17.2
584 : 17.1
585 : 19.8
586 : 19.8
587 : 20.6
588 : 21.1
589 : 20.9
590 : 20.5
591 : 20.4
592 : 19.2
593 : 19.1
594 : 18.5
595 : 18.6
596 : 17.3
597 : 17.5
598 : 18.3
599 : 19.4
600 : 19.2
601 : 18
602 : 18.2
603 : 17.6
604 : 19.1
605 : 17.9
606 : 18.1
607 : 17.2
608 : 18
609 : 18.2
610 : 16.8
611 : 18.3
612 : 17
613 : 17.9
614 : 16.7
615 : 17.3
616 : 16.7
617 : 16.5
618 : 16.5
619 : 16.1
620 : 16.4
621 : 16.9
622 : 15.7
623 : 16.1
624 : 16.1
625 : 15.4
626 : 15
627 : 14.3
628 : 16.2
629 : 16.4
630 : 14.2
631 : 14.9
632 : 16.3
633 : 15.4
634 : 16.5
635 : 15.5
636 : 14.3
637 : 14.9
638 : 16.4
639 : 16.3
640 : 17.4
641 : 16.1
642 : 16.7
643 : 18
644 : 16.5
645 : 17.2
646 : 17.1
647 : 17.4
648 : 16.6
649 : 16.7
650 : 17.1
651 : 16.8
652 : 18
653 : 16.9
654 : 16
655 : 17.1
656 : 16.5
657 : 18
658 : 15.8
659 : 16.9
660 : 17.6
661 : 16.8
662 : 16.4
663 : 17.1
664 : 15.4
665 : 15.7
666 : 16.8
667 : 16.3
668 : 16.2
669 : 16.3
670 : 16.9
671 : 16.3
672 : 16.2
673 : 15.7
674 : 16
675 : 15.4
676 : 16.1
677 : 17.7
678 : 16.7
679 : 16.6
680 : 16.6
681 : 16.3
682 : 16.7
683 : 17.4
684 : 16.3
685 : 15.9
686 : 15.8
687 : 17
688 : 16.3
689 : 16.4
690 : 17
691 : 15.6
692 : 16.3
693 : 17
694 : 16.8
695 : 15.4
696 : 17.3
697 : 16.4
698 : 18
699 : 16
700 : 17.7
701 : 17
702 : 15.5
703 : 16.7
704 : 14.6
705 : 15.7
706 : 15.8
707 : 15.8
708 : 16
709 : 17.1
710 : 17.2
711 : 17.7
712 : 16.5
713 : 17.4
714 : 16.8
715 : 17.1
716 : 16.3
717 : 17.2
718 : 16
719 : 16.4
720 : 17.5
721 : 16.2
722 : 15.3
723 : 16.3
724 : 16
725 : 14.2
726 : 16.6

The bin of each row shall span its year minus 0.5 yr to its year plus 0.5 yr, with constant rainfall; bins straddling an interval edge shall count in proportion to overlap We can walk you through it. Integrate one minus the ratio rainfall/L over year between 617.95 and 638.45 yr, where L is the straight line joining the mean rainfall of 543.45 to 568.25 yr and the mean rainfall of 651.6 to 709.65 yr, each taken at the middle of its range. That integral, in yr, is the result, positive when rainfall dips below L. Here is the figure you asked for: 0.9 yr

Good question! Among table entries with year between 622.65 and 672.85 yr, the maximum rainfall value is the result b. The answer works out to 18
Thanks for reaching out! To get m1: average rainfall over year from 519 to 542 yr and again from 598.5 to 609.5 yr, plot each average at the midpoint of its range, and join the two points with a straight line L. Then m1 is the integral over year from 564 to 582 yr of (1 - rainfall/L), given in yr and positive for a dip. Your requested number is 3.6 yr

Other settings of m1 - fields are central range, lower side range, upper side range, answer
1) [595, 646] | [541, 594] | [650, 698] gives -0.6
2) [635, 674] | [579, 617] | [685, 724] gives 1.6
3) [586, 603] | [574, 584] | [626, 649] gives -3.5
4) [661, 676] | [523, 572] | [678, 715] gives 0.3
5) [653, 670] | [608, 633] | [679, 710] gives -0.2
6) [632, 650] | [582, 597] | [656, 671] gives 1.0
